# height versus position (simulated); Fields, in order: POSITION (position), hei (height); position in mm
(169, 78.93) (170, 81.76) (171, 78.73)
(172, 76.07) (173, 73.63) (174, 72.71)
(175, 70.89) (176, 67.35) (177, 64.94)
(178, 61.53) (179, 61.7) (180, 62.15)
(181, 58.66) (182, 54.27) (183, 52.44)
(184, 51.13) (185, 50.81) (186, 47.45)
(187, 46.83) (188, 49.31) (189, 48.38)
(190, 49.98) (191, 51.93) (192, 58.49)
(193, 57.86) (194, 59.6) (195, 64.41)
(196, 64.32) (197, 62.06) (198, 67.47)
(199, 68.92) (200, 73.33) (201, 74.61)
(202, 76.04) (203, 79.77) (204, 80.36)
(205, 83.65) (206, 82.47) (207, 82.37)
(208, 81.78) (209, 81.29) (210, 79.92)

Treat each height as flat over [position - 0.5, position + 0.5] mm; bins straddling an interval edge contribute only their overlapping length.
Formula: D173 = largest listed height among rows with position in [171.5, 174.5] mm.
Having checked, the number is 76.07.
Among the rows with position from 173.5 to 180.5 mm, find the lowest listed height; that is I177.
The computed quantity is 61.53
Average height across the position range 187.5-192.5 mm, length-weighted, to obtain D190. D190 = 51.6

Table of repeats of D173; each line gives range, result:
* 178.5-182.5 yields 62.15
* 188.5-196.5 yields 64.41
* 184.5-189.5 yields 50.81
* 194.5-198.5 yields 67.47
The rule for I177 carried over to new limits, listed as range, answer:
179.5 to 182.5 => 54.27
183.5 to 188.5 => 46.83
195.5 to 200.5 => 62.06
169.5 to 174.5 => 72.71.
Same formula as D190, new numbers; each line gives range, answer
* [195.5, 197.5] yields 63.2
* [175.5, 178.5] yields 64.6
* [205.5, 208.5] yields 82.2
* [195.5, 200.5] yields 67.2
